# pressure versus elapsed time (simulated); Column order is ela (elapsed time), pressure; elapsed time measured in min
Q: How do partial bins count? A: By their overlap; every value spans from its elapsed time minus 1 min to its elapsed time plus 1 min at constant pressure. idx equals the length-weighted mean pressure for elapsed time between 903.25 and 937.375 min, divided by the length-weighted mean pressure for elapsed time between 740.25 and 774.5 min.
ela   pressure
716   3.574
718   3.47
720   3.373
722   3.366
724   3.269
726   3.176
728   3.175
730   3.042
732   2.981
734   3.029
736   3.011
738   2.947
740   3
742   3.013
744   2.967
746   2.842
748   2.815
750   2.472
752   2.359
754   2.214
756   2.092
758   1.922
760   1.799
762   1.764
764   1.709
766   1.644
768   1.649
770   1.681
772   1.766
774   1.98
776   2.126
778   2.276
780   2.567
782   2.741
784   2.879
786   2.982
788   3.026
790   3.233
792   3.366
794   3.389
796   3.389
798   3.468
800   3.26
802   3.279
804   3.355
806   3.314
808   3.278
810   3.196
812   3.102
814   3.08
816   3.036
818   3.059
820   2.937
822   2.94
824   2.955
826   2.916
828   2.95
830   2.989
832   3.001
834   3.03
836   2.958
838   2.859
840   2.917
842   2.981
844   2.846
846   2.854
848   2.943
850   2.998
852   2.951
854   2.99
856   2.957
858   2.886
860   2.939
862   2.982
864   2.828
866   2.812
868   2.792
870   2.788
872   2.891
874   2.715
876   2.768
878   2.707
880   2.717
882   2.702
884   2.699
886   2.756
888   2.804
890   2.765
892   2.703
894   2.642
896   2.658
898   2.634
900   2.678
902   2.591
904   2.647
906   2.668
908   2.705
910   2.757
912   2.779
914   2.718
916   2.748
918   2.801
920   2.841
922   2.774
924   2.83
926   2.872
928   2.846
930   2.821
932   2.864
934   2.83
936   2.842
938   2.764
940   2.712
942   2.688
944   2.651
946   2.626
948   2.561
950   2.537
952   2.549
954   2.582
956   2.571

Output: 1.28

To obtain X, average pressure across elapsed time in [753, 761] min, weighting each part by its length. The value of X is 2.01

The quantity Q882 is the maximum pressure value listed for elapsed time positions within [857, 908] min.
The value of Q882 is 2.982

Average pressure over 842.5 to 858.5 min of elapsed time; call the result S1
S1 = 2.93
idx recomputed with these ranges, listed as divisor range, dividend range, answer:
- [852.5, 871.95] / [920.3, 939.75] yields 0.98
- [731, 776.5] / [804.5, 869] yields 1.27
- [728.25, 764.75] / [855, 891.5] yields 1.09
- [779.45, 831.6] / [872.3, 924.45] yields 0.88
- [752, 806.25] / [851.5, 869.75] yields 1.14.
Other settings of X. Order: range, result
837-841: 2.89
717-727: 3.33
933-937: 2.84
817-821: 3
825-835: 2.98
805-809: 3.3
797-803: 3.34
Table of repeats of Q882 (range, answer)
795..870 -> 3.468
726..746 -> 3.176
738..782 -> 3.013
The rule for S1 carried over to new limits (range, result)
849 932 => 2.79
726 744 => 3.03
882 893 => 2.74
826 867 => 2.93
